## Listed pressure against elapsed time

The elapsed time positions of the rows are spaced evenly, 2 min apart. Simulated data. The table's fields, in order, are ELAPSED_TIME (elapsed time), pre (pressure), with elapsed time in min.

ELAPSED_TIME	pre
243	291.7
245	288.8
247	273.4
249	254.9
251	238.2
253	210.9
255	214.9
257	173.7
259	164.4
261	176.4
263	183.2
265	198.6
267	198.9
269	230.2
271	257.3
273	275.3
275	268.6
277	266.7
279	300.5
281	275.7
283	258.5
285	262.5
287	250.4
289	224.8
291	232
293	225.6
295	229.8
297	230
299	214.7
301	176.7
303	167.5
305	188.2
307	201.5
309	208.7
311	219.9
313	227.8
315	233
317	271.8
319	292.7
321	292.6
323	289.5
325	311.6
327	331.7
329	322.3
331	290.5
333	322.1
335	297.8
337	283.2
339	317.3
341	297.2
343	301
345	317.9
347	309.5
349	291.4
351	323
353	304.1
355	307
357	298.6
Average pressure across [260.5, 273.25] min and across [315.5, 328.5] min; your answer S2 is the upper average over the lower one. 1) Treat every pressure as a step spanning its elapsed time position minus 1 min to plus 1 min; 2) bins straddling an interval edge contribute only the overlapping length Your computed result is 1.38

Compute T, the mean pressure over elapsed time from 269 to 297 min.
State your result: 254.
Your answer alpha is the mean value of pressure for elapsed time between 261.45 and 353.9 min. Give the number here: 260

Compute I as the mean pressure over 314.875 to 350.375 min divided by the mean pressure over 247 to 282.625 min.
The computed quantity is 1.30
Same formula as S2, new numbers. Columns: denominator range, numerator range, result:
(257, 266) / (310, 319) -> 1.36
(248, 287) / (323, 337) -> 1.33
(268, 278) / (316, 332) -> 1.16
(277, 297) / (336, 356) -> 1.22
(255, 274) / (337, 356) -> 1.48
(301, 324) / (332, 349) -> 1.31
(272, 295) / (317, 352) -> 1.18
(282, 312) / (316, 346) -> 1.38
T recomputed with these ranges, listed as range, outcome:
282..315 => 220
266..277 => 248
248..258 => 219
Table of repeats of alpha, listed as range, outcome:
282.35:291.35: 246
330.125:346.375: 304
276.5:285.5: 274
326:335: 315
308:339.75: 282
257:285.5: 234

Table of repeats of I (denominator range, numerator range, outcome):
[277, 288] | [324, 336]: 1.16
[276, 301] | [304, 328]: 1.04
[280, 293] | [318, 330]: 1.23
